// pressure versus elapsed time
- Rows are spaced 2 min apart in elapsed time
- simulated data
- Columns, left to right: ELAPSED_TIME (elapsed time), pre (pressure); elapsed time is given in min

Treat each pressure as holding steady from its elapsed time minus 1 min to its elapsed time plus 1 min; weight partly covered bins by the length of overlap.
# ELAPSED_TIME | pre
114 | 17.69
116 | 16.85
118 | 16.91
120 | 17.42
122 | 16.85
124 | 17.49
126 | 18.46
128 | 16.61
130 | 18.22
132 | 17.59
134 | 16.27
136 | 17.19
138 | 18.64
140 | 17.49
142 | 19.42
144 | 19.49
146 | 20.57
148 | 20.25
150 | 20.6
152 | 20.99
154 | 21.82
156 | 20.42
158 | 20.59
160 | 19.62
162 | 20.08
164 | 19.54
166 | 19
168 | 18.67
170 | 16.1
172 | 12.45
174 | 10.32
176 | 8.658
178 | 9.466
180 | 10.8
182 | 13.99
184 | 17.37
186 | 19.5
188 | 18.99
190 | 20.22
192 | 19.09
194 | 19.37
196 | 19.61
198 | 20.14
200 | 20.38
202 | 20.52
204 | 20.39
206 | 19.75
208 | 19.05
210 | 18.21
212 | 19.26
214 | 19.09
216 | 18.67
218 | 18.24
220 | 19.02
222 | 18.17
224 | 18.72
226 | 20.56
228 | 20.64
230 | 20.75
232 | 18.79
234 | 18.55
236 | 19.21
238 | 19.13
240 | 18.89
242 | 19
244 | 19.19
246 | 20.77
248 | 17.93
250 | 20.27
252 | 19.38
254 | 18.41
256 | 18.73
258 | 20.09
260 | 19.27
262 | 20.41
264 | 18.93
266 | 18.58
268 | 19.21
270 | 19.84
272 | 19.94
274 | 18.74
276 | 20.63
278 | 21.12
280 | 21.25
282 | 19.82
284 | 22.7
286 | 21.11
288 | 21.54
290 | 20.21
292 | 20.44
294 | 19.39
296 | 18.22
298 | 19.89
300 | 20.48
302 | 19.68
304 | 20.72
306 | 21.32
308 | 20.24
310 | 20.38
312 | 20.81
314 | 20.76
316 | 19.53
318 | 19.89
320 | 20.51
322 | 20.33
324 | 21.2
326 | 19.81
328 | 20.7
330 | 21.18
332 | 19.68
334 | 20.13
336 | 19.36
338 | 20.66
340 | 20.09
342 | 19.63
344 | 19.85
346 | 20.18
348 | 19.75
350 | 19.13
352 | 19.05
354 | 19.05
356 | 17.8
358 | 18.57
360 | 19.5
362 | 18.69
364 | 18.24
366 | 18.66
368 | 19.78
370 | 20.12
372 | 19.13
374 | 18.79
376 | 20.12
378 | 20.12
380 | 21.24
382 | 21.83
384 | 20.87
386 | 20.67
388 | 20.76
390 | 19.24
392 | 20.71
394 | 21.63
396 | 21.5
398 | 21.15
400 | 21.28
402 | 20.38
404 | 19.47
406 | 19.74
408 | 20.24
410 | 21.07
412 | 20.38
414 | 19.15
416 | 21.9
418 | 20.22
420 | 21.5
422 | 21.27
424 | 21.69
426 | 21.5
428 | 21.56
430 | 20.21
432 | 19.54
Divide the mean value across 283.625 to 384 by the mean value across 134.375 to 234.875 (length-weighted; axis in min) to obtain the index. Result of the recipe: 1.1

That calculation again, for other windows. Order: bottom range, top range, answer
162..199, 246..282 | 1.20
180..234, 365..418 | 1.07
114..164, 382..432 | 1.11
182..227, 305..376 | 1.03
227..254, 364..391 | 1.03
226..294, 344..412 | 1.01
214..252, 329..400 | 1.04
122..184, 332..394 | 1.14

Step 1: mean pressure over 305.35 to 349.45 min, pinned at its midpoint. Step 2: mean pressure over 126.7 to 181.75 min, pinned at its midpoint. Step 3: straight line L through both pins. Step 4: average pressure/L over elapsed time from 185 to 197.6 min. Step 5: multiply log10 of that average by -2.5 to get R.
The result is -0.086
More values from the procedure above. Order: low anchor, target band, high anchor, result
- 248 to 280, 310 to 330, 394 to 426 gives -0.02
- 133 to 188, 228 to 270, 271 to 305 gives 0.01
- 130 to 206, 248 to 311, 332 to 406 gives -0.05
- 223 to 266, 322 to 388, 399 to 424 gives 0.02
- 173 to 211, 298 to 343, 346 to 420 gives -0.07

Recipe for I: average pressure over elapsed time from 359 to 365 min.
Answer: 18.8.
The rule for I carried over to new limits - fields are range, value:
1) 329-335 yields 20.3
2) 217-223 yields 18.5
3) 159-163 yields 19.9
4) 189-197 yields 19.6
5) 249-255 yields 19.4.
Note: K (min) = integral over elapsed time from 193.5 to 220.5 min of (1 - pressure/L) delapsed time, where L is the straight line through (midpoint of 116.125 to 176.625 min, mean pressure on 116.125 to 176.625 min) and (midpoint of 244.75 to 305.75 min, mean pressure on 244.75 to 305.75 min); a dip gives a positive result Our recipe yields -0.8 min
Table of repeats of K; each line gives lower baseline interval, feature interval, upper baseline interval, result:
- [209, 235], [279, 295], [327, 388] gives -1.1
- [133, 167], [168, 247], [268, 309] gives 7.5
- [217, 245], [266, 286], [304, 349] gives -0.6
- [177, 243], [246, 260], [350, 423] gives -0.2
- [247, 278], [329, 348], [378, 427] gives 0.1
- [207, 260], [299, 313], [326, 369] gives -0.8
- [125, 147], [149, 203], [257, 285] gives 2.9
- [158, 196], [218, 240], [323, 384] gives -2.3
